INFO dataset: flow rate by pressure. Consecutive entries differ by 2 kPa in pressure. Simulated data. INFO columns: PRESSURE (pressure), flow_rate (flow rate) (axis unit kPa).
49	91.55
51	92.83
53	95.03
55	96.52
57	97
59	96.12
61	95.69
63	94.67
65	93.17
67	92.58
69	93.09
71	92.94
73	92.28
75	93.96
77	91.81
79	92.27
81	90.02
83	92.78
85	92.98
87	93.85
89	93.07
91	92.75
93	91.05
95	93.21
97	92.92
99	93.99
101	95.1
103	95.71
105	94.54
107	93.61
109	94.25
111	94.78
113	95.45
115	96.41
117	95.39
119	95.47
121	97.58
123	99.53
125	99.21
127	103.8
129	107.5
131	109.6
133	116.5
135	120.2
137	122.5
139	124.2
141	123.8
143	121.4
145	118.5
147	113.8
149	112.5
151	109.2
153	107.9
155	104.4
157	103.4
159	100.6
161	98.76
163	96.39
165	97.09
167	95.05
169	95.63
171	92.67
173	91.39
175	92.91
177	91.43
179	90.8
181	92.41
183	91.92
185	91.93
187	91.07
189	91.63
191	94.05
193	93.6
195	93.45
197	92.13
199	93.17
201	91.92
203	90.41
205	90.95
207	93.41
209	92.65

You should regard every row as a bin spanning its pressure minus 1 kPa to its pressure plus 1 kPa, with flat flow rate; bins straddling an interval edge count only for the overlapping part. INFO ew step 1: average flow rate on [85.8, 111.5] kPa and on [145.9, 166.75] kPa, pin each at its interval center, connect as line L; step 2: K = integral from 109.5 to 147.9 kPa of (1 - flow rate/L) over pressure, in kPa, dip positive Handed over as -3.4 kPa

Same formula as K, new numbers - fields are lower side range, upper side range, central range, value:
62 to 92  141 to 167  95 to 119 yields 0.9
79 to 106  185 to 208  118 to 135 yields -2.1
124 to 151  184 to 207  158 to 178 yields 1.5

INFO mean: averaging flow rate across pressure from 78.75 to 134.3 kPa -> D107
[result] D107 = 96.7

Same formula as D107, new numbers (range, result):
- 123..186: 104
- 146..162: 106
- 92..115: 94.2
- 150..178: 98.3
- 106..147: 107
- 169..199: 92.4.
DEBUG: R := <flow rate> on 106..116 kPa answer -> 94.9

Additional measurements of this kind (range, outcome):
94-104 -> 94.2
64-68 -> 92.9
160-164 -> 97.6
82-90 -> 93.2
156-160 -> 102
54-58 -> 96.8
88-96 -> 92.5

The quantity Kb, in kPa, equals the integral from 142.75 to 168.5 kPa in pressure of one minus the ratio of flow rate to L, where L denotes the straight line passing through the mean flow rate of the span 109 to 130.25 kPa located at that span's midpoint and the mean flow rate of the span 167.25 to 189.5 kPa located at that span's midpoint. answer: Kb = -2.9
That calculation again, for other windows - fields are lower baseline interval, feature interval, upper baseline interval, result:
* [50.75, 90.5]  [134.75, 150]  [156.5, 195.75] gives -4.15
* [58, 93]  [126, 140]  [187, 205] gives -3.34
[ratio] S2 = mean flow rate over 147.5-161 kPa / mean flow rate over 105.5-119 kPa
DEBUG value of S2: 1.1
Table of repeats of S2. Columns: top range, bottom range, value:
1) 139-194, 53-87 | 1.07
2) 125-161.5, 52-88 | 1.19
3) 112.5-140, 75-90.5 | 1.15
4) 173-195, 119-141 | 0.84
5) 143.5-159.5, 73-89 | 1.18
